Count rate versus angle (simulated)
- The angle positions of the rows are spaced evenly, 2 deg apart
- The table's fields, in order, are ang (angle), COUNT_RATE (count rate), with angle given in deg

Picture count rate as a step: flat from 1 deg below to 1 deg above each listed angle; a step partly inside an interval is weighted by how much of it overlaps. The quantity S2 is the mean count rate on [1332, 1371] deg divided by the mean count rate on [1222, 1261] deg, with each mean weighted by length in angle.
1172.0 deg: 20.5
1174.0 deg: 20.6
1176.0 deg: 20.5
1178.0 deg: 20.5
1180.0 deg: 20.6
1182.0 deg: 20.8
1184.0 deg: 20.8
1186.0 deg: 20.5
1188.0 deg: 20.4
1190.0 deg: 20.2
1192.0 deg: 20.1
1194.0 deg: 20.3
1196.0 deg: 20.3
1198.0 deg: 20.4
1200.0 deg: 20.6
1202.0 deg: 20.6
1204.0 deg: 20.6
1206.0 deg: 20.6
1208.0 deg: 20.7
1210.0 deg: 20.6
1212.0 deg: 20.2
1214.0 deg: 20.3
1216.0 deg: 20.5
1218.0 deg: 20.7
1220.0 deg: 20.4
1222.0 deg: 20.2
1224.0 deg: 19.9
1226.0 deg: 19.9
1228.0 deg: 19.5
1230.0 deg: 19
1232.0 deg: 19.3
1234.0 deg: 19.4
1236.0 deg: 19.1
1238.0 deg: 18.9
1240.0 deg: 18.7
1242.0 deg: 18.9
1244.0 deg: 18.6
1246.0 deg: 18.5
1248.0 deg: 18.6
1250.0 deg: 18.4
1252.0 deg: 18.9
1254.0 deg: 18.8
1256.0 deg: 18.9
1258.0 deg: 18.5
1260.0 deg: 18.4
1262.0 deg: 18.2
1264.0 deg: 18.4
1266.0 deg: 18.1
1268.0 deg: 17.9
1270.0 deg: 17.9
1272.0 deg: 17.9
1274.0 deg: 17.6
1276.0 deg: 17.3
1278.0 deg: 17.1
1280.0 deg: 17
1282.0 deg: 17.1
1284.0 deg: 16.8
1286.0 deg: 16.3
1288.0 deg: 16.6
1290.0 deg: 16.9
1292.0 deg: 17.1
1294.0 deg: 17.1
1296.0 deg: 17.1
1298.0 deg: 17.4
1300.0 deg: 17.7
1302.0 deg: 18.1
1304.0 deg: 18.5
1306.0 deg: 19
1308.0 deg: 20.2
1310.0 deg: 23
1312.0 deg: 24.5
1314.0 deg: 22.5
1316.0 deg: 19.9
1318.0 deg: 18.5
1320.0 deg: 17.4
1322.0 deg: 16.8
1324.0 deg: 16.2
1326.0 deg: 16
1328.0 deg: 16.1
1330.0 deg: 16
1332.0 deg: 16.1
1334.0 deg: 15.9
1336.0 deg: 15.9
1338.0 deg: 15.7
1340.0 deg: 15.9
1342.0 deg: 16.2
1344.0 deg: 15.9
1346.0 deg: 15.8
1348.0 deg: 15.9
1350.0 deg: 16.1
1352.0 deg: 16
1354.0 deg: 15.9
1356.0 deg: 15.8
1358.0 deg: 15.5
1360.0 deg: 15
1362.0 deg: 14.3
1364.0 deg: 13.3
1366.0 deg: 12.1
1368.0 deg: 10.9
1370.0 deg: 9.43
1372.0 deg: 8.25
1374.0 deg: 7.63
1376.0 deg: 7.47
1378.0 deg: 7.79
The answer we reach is 0.8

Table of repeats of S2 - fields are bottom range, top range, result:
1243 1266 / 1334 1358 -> 0.86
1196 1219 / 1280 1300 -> 0.83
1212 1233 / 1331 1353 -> 0.80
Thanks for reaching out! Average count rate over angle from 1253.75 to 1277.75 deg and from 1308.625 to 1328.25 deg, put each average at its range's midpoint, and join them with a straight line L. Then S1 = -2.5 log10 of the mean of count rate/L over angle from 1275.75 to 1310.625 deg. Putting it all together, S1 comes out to 0.06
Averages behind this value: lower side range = 18.1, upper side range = 19.2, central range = 17.7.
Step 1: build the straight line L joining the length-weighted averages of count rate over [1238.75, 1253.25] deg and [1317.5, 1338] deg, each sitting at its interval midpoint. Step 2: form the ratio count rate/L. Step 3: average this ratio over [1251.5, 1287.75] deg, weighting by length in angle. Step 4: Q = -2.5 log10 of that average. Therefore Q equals 0.01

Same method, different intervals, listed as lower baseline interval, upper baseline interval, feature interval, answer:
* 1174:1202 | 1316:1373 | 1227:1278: -0.013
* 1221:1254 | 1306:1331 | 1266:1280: 0.084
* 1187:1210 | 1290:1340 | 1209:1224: -0.017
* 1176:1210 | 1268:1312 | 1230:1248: 0.022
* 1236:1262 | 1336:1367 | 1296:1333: -0.122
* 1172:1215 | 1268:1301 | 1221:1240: -0.015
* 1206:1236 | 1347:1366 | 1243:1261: 0.017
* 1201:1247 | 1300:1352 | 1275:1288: 0.103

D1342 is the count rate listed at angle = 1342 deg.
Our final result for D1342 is 16.2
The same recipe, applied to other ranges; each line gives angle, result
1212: 20.2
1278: 17.1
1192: 20.1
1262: 18.2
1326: 16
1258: 18.5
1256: 18.9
